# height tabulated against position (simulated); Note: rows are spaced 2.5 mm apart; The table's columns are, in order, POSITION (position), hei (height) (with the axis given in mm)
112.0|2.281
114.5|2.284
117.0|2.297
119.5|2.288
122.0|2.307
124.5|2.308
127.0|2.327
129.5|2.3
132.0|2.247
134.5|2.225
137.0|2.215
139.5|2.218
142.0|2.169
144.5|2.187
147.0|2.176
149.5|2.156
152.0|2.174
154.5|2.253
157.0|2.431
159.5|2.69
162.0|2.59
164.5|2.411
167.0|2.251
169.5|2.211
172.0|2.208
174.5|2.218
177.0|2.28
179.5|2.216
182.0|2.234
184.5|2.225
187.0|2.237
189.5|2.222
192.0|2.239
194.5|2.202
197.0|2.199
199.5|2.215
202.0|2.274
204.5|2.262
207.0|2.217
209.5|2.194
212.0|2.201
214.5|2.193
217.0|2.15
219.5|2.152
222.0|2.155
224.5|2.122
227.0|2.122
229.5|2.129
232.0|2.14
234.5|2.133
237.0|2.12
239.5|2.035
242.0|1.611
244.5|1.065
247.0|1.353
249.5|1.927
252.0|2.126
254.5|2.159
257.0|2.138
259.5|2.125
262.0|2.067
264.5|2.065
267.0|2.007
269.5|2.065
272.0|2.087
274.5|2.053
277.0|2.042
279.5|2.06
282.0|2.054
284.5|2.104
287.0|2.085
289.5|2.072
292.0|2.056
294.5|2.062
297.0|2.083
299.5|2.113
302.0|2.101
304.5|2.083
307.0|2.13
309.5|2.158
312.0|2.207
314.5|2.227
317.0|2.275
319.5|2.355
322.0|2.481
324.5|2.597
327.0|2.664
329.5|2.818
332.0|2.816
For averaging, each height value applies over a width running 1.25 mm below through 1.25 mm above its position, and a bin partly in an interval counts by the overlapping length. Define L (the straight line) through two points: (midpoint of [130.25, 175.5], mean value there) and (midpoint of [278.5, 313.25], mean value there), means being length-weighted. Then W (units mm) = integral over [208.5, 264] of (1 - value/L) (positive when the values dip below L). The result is 4.0 mm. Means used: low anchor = 2.28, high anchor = 2.1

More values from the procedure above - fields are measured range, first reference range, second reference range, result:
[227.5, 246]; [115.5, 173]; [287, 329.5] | 3.0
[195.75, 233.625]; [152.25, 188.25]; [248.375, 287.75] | 0.4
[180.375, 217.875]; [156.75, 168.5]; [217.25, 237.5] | 1.0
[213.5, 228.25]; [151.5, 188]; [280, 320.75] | 0.6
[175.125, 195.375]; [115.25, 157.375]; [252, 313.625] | -0.3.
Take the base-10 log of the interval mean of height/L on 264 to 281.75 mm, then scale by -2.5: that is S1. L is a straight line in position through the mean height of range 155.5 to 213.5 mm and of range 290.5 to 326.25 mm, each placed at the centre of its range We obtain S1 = 0.09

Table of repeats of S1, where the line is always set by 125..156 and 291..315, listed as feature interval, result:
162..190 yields -0.03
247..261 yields 0.06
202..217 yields -0.02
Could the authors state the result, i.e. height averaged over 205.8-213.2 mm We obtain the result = 2.2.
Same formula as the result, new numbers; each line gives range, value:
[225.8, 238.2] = 2.13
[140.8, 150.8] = 2.17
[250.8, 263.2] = 2.12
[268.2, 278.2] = 2.06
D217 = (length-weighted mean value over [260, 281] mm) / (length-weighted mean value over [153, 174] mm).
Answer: 0.87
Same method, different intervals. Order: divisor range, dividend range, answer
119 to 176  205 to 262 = 0.89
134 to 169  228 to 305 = 0.88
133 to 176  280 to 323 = 0.94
